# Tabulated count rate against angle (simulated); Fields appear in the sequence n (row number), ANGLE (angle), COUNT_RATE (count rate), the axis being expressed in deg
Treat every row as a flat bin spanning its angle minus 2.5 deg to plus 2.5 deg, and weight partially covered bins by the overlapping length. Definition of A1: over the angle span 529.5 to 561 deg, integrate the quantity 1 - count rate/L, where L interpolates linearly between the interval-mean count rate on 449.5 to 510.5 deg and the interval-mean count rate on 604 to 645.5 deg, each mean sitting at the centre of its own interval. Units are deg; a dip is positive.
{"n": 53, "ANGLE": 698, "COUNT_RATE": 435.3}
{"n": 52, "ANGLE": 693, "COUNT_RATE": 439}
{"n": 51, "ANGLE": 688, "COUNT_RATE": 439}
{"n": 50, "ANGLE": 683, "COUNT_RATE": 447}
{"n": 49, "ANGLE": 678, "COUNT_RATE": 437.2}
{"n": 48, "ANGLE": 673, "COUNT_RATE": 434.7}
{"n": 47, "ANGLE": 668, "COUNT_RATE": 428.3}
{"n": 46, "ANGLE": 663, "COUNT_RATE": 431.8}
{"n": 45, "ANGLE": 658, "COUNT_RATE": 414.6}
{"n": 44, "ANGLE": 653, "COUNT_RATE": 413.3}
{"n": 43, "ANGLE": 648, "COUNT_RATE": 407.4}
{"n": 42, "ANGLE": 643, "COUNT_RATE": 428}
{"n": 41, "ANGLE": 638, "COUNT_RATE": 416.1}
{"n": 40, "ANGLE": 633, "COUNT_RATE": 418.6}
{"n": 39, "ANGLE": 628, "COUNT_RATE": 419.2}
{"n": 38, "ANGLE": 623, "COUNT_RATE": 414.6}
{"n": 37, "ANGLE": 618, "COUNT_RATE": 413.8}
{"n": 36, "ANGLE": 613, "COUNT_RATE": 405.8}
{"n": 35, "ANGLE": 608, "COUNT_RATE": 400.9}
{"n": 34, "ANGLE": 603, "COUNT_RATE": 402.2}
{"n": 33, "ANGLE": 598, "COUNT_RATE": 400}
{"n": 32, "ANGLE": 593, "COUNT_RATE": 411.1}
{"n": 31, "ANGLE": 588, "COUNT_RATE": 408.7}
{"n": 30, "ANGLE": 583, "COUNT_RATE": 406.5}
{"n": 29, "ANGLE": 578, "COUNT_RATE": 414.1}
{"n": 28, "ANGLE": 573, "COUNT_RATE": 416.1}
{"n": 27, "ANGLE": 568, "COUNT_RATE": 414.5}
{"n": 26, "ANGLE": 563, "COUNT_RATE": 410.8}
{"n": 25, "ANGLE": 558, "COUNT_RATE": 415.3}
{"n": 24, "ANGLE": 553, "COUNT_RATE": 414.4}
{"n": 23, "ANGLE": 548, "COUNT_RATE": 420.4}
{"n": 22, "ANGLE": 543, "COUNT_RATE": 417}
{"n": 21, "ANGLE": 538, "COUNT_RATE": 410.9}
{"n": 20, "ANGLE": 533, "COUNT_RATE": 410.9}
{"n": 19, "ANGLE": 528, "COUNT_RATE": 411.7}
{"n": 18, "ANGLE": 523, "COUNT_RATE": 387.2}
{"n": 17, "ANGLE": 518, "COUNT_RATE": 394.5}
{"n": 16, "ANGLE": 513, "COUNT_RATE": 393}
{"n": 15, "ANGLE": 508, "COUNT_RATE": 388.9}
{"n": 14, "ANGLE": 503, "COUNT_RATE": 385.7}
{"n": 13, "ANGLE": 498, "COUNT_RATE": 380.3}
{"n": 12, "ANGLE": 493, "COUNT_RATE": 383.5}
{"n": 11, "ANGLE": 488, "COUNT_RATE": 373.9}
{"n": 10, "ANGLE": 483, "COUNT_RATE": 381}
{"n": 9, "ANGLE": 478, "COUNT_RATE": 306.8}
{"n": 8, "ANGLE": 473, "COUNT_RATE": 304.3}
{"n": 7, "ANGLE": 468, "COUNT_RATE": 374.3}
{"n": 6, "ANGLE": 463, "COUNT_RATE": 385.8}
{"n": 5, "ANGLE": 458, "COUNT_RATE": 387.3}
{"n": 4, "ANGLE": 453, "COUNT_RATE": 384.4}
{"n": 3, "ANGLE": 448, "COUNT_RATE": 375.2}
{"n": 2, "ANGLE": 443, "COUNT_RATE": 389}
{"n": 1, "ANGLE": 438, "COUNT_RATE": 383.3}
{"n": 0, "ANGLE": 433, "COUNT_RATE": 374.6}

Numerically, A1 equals -2.0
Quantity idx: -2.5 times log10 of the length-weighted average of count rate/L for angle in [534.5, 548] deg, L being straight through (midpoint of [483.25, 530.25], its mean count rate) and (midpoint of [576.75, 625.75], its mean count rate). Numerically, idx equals -0.05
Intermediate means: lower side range 388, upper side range 408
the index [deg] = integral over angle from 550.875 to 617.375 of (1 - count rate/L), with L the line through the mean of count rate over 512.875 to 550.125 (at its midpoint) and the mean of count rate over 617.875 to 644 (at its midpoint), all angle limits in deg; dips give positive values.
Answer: 0.5 deg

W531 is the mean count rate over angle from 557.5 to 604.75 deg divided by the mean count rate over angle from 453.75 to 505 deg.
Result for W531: 1.1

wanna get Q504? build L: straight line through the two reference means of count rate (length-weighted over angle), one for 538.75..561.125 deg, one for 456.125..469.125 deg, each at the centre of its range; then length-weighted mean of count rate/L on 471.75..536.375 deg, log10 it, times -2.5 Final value 0.06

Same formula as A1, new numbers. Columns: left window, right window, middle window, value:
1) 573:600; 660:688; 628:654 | 0.5 deg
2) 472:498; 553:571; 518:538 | -0.8 deg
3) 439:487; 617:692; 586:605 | 0.1 deg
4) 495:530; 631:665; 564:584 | -0.5 deg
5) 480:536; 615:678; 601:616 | 0.3 deg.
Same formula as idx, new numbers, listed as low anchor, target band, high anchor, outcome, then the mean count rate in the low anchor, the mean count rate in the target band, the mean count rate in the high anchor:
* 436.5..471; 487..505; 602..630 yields 0.02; 382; 381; 410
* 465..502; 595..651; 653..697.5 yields 0.00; 359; 412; 433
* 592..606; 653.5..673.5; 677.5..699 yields 0.01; 404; 425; 440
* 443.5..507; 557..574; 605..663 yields -0.05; 370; 414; 415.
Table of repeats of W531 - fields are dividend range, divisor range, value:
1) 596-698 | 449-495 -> 1.15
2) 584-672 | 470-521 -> 1.12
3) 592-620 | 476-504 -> 1.10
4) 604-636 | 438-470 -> 1.08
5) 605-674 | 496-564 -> 1.04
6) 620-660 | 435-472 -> 1.10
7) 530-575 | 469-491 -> 1.20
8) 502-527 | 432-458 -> 1.02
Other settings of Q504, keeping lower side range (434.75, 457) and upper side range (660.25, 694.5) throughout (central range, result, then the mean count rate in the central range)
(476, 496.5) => 0.083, 364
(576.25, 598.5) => 0.019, 409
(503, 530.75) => 0.014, 394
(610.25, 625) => 0.030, 411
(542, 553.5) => -0.030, 418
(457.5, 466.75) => 0.006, 385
